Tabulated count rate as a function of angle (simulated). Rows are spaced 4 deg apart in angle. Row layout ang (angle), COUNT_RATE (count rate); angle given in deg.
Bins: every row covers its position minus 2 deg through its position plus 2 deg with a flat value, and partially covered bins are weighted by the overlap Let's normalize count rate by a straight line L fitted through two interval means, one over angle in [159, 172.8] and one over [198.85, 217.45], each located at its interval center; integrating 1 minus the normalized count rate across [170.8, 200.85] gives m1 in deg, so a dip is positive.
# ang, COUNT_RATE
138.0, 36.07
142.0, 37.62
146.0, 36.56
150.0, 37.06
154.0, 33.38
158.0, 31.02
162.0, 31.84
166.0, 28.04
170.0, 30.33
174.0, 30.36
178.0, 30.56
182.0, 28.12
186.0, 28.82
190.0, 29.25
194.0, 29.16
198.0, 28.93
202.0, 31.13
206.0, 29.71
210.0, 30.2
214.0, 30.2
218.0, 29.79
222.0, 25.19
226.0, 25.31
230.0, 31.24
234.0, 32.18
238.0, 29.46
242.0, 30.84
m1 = 0.8 deg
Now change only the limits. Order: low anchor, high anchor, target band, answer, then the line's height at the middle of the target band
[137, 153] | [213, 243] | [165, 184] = 2.49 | 34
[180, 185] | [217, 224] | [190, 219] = -2.32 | 27.6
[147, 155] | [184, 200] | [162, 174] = 1.11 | 32.9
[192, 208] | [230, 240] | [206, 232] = 1.39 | 30.4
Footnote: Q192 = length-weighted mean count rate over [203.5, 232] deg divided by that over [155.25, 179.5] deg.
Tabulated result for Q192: 0.95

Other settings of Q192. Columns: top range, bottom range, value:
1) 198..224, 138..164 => 0.85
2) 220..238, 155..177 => 0.94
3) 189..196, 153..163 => 0.91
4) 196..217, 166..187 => 1.02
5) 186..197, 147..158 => 0.84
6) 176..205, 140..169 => 0.88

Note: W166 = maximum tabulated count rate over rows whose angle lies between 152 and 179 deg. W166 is 33.38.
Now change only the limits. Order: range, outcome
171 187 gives 30.56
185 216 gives 31.13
